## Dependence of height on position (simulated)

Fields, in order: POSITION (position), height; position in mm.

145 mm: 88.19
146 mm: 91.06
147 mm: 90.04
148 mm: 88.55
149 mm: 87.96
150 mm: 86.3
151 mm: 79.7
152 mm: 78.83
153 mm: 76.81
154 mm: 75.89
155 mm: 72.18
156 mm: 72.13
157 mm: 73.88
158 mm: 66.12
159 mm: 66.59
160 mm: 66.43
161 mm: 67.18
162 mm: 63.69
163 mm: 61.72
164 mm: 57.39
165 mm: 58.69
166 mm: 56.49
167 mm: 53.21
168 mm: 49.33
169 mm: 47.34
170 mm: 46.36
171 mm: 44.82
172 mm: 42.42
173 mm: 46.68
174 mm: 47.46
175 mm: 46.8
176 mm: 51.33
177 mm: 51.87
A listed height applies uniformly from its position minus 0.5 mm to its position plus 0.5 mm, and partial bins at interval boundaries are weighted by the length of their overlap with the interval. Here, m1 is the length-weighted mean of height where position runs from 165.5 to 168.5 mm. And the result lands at 53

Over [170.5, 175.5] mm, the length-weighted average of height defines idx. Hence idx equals 45.6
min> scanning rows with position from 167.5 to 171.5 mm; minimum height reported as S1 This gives 44.82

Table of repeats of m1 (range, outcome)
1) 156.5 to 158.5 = 70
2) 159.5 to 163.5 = 64.8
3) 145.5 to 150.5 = 88.8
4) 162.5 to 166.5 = 58.6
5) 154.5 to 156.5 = 72.2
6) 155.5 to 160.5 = 69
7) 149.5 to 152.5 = 81.6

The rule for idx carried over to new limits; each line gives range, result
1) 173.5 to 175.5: 47.1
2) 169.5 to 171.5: 45.6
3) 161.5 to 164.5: 60.9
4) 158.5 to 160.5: 66.5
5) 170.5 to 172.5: 43.6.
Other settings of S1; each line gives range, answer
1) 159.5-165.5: 57.39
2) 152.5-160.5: 66.12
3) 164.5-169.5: 47.34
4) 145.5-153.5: 76.81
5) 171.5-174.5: 42.42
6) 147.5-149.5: 87.96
